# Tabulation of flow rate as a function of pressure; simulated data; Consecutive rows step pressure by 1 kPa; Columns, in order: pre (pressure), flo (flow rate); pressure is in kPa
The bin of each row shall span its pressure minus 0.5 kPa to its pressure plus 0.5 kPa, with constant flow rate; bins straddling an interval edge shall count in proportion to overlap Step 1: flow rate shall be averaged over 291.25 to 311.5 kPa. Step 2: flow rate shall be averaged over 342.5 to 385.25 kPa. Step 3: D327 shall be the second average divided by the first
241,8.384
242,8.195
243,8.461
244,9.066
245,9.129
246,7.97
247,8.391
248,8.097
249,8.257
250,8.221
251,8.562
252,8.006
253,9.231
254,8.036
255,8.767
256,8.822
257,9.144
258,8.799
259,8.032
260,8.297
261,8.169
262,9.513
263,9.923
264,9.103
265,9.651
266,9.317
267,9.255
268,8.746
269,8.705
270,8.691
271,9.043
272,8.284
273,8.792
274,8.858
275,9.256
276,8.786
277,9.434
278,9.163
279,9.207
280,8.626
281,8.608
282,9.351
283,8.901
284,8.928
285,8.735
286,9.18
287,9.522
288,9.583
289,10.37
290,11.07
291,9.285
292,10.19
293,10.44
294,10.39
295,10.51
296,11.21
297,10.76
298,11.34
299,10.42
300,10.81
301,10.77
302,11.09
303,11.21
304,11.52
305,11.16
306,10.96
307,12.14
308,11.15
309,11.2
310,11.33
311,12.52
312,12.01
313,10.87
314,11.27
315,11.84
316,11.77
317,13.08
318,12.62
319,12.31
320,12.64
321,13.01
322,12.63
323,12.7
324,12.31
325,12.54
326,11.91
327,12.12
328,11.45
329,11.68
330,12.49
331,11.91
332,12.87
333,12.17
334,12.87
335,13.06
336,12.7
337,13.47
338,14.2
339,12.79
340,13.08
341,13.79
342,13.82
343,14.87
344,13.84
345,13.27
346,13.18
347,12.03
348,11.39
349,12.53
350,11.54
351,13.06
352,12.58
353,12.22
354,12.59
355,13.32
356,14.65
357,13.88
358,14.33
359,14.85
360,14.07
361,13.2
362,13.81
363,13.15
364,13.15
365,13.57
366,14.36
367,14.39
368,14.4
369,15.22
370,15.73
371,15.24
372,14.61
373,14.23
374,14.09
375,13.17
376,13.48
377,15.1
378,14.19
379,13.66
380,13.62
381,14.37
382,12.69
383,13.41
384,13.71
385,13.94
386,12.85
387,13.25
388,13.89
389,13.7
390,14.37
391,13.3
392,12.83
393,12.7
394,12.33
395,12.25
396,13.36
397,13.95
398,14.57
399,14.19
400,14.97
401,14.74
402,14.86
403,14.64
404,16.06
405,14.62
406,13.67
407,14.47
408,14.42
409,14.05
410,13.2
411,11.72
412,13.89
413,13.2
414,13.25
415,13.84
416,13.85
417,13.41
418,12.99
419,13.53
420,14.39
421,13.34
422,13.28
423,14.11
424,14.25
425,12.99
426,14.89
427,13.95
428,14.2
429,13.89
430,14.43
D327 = 1.2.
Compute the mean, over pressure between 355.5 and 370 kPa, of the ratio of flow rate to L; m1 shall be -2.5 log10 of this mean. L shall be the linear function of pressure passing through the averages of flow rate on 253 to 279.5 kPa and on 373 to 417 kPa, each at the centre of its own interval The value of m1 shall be -0.13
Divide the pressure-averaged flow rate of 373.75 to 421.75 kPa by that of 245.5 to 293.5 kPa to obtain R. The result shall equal 1.53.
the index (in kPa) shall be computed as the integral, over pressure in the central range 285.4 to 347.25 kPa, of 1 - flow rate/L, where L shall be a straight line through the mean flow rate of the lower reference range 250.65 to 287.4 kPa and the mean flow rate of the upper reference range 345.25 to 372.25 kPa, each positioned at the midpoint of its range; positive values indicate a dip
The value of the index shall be -2.6 kPa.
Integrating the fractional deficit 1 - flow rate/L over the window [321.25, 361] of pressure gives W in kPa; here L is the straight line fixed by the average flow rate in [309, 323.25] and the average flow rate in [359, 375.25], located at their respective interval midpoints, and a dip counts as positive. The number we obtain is 0.6 kPa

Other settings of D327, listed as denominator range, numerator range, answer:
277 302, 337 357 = 1.32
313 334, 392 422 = 1.13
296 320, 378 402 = 1.19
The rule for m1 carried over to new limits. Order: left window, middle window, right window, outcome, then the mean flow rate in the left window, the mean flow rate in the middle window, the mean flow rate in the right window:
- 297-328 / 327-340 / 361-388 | -0.011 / 11.8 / 12.6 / 14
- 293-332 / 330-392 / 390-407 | -0.047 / 11.7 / 13.5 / 14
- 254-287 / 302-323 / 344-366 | -0.076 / 8.94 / 11.9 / 13.2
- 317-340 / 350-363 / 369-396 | -0.022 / 12.6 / 13.5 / 13.7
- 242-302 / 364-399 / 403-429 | -0.091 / 9.23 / 13.8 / 13.8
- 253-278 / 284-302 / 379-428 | -0.041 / 8.9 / 10.3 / 13.8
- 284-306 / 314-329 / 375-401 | -0.087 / 10.4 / 12.3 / 13.6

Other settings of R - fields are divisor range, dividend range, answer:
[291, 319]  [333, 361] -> 1.18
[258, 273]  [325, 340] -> 1.41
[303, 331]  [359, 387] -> 1.17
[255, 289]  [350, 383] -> 1.54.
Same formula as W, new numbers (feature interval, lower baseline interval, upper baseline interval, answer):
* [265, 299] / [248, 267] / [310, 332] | 2.0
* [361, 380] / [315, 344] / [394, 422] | -1.2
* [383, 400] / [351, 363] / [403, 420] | 0.3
